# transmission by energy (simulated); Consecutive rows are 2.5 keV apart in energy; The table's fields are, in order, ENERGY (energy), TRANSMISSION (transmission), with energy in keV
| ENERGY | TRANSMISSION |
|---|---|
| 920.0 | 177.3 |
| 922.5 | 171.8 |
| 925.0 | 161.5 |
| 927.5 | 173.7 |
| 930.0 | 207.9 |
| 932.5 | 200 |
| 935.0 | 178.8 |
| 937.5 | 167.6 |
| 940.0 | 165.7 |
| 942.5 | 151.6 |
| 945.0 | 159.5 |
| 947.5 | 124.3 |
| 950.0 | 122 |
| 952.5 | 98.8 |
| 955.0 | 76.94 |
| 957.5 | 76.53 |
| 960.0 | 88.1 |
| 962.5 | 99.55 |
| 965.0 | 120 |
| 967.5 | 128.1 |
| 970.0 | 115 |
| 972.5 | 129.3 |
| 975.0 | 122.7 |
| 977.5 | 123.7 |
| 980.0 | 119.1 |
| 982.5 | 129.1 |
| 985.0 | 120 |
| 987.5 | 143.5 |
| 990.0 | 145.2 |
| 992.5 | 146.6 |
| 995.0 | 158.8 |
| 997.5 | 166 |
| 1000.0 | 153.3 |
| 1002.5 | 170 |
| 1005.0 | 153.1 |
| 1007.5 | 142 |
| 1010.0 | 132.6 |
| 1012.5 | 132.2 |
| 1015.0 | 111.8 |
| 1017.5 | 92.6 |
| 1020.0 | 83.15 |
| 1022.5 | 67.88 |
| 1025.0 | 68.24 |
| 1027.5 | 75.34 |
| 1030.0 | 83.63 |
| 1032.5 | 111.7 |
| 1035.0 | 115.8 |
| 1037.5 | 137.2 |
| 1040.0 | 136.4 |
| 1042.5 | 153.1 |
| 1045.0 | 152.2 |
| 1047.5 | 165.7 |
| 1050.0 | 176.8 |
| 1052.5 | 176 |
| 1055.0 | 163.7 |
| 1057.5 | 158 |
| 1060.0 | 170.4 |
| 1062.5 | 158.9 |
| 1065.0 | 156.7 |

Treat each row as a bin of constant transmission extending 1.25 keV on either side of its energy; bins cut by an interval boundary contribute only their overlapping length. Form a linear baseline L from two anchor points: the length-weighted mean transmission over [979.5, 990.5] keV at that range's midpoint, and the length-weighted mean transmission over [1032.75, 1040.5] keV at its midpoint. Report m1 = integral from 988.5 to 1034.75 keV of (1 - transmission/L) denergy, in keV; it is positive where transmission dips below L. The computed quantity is 2.6 keV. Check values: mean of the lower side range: 131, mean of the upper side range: 127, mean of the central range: 122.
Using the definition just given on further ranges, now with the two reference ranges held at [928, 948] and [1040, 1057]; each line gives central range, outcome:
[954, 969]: 6.2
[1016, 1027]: 5.7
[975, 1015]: 6.2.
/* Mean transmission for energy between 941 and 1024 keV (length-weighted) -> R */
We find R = 124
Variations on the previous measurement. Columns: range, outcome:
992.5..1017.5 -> 144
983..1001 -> 147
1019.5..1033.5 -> 81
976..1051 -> 129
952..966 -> 92.5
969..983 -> 123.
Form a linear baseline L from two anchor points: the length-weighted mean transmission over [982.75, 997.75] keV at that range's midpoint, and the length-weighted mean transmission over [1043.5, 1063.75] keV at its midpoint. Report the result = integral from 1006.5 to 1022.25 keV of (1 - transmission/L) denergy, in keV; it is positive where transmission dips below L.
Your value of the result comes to 4.1 keV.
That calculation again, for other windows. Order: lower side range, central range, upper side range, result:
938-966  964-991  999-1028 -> -2.2 keV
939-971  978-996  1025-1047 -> -2.9 keV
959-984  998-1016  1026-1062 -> -2.0 keV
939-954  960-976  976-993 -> 2.0 keV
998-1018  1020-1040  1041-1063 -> 7.3 keV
